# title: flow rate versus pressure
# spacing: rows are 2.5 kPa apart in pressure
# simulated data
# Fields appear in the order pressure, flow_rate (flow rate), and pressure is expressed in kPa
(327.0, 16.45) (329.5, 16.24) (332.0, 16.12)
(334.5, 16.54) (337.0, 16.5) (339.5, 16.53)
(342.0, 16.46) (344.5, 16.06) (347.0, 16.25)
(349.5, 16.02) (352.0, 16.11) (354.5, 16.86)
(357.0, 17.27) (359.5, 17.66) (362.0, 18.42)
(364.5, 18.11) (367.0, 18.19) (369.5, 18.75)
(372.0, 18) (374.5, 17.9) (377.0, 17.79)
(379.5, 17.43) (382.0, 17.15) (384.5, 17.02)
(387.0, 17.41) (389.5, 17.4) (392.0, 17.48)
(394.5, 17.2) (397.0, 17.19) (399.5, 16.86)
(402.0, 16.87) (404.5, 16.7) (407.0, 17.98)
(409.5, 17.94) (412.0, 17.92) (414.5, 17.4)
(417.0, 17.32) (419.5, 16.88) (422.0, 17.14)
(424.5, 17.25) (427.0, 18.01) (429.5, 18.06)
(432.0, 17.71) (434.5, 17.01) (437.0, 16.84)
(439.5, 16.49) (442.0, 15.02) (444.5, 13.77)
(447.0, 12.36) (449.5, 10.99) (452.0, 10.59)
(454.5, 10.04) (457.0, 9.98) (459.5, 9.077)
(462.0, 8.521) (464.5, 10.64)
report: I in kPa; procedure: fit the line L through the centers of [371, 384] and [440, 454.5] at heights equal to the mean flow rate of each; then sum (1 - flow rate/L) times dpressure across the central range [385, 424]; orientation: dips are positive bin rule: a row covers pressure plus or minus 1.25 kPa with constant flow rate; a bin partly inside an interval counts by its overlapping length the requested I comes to -4.3 kPa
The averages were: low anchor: 17.6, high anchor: 12.5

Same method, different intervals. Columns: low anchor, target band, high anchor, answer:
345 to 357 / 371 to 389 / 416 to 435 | -0.8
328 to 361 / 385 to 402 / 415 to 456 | -1.4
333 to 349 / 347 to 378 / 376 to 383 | -1.0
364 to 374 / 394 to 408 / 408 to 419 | 0.5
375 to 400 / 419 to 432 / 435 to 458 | -2.6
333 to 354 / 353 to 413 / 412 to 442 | -2.9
